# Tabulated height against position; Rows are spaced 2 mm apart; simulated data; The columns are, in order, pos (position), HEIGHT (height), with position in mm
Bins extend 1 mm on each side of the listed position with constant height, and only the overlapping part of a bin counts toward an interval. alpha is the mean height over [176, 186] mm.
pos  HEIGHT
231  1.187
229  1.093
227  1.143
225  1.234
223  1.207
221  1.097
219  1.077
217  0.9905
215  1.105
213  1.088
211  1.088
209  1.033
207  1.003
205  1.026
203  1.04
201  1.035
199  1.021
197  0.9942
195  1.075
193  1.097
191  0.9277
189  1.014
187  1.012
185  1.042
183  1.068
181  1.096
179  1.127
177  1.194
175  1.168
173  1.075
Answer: 1.11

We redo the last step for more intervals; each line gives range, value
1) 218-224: 1.13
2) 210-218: 1.07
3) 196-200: 1.01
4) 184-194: 1.02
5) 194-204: 1.03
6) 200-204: 1.04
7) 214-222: 1.07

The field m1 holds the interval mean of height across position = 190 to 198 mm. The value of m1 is 1.02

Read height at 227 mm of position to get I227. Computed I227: 1.143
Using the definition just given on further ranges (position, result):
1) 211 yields 1.088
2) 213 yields 1.088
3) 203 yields 1.04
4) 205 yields 1.026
